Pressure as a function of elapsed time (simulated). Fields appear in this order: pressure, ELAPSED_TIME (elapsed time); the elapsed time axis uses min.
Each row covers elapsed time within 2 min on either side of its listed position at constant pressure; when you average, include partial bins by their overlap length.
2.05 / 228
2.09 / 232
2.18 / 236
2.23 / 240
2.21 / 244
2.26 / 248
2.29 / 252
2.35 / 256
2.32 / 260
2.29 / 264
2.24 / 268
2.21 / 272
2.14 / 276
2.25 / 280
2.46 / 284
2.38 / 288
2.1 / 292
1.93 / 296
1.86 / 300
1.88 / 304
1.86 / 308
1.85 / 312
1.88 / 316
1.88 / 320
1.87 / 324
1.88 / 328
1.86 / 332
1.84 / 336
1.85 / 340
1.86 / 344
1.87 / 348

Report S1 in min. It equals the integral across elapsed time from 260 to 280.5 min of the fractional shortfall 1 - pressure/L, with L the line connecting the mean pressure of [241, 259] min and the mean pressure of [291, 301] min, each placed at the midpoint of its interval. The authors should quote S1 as -0.9 min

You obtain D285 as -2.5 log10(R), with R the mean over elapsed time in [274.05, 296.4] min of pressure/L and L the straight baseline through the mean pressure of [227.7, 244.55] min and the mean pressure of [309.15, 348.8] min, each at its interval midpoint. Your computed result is -0.12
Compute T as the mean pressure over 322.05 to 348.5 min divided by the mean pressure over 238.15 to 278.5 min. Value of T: 0.8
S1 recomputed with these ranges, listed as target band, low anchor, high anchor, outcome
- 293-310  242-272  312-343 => 1.02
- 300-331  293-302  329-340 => 0.26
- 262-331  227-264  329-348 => -0.90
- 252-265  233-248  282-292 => -0.31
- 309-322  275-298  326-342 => 0.83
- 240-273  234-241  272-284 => -0.75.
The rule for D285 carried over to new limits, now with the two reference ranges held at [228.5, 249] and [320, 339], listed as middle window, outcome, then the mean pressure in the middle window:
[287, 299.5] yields -0.05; 2.08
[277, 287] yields -0.15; 2.34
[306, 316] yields 0.04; 1.86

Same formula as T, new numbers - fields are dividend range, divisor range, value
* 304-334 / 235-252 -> 0.84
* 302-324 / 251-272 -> 0.82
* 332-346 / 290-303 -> 0.95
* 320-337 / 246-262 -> 0.81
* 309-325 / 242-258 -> 0.82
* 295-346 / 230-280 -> 0.84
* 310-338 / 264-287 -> 0.82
